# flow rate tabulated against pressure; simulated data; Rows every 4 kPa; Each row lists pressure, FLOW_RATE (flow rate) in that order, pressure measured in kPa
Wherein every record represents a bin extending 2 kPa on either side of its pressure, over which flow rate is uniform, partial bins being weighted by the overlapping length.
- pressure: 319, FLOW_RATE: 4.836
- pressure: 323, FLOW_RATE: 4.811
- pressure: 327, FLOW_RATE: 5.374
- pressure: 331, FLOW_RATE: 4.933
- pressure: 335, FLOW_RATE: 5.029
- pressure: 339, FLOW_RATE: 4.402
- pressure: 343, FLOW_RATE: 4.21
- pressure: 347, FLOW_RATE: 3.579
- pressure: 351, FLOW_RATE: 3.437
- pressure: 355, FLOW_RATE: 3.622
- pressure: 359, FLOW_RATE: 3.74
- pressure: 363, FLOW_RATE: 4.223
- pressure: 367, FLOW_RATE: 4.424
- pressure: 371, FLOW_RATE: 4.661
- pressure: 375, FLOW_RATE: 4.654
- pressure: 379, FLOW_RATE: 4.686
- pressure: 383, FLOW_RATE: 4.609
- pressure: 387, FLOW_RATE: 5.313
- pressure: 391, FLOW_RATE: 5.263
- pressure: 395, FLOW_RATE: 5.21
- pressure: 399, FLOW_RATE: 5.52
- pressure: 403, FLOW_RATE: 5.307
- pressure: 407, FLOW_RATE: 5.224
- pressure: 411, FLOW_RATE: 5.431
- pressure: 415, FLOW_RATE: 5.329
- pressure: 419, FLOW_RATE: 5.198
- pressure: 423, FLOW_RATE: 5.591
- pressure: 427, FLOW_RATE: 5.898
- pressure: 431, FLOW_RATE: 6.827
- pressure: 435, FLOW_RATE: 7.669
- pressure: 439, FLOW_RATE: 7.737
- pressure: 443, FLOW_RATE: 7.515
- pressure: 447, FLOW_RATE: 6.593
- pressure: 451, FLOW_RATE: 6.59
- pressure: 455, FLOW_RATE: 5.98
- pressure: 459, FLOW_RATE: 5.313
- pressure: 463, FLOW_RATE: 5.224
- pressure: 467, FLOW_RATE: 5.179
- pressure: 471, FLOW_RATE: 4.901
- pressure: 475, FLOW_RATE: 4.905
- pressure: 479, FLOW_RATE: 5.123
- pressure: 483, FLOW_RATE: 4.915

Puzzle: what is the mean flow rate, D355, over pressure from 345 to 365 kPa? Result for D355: 3.72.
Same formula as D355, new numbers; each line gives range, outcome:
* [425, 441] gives 7.03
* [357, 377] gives 4.34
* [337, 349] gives 4.06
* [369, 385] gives 4.65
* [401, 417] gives 5.32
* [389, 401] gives 5.33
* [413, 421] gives 5.26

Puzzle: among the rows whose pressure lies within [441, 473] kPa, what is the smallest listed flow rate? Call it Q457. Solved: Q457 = 4.901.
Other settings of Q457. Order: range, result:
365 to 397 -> 4.424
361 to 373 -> 4.223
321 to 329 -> 4.811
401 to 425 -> 5.198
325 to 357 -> 3.437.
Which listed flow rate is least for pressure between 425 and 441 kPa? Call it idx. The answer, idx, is 5.898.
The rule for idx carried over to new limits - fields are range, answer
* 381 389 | 4.609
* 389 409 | 5.21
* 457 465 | 5.224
